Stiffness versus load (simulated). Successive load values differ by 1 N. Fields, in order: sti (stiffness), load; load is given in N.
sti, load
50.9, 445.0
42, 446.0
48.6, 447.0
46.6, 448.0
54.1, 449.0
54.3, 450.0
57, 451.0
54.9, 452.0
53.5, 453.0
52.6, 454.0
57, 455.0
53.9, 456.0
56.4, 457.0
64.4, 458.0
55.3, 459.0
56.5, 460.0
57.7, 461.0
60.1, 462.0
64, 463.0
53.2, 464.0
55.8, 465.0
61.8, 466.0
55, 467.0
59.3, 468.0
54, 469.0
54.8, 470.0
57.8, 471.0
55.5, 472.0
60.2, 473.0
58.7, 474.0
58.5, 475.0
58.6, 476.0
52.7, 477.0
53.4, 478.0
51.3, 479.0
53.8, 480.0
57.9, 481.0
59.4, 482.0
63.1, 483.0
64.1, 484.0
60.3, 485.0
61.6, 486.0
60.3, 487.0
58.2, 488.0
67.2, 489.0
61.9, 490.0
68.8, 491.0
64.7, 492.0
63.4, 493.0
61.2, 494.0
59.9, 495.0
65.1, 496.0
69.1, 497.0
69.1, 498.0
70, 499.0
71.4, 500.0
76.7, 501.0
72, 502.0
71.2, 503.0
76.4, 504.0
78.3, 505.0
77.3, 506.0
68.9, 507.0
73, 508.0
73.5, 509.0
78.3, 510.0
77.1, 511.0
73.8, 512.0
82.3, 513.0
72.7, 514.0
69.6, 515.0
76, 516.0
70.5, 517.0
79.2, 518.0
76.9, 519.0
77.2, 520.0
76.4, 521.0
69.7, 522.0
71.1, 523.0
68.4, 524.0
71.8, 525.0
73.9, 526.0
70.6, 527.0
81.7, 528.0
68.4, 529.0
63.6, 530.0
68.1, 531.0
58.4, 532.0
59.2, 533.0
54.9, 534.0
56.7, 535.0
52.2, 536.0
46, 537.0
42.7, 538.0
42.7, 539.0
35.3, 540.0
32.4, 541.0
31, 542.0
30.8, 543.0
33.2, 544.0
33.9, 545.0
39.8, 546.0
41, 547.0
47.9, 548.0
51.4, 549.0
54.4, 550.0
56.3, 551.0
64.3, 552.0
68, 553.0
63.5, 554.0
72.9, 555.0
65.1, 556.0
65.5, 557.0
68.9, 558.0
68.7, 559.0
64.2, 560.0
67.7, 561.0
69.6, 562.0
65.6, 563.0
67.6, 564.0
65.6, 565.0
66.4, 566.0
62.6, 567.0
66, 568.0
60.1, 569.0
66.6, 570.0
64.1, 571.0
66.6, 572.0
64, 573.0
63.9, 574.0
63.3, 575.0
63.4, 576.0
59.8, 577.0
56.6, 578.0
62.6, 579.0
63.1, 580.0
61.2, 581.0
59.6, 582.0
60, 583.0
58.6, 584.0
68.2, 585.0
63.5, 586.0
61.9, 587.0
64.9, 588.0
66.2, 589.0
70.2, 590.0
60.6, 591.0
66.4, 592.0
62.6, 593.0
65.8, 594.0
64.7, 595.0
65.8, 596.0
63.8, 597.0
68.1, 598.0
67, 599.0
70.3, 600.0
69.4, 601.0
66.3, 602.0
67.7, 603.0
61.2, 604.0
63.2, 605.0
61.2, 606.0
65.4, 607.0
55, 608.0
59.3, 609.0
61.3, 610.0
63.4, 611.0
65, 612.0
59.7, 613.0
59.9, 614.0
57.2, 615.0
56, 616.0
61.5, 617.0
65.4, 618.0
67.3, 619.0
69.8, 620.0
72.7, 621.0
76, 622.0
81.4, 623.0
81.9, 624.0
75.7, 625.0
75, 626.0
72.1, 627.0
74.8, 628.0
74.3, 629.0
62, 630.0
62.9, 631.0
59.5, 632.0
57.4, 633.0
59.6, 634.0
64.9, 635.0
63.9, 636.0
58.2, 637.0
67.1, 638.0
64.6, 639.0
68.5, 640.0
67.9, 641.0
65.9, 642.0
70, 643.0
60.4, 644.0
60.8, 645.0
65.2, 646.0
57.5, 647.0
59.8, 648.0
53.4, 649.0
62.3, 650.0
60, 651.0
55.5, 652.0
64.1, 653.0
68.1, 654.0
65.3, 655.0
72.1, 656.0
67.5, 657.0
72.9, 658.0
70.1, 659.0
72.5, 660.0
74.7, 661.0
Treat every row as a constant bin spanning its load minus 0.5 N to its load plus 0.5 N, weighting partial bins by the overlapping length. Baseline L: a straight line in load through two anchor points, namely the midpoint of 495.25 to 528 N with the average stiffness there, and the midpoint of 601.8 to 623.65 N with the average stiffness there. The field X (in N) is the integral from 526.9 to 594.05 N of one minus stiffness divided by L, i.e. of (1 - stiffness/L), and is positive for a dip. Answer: 9.52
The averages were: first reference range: 73.4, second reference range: 64.5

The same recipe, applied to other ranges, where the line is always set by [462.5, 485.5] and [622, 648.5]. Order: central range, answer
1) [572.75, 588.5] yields 0.37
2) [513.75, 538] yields -2.82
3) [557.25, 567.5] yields -0.67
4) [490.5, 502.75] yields -1.84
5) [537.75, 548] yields 4.13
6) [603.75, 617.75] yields 0.99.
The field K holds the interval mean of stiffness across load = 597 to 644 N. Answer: 65.9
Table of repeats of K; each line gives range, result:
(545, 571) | 61.5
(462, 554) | 61.7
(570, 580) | 62.9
